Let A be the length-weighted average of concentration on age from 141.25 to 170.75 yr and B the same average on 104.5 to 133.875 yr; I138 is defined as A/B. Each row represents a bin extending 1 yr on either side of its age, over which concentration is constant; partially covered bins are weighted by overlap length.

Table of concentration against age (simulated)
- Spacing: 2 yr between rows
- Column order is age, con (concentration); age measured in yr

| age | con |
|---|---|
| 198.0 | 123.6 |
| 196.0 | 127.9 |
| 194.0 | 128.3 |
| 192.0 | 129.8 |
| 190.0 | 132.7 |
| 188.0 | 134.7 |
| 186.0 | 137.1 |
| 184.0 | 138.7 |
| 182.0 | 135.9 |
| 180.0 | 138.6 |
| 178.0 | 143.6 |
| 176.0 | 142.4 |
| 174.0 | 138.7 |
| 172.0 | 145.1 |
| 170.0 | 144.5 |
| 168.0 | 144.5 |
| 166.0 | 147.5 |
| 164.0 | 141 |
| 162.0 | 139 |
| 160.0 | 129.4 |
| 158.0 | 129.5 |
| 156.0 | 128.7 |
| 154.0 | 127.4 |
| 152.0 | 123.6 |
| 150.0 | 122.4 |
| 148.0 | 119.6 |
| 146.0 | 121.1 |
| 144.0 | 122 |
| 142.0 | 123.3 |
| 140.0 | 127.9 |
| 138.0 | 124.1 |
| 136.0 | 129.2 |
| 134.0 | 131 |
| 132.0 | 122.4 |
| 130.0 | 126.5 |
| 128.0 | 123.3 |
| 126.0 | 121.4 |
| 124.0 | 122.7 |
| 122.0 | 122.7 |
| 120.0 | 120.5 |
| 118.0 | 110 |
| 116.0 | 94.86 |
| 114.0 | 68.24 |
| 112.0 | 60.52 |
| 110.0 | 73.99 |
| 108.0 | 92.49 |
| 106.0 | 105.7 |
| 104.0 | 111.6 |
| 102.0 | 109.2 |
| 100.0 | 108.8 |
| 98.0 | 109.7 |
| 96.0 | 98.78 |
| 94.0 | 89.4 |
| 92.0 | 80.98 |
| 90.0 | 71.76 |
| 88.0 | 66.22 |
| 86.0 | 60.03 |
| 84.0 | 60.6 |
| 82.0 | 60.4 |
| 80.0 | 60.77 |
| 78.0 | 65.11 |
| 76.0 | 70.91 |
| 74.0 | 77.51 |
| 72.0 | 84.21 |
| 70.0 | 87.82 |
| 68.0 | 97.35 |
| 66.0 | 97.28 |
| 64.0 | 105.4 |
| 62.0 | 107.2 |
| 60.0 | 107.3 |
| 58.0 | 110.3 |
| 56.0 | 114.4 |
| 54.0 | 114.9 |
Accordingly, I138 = 1.24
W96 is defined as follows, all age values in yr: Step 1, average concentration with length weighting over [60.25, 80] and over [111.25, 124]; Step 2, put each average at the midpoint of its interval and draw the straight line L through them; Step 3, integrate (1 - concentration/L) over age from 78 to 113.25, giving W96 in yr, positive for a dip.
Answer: 4.1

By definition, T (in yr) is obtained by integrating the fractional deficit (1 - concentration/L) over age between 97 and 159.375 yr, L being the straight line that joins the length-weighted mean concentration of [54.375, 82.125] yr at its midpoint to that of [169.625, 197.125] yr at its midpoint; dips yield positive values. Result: 0.4 yr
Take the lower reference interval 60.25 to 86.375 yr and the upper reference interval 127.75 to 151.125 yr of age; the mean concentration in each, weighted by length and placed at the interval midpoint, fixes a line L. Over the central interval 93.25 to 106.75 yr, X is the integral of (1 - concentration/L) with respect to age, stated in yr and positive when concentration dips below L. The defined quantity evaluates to -0.9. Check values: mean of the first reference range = 80.8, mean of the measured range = 105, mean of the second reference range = 124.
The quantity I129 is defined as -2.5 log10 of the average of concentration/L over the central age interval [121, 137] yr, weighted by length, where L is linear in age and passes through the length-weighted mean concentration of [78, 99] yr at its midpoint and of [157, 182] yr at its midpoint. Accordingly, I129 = -0.16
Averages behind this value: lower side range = 75.4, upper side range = 140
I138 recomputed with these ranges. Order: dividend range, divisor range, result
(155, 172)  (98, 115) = 1.50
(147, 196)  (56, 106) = 1.53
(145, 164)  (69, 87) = 1.83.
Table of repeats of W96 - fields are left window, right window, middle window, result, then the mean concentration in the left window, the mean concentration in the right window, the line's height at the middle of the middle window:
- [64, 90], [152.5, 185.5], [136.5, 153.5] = -0.2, 75.1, 138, 122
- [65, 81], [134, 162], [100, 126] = 1.0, 80.1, 126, 105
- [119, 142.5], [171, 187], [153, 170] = -0.2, 125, 140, 134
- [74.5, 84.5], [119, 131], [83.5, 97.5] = 0.4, 64.4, 123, 78.5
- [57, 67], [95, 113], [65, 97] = 7.8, 105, 96.8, 102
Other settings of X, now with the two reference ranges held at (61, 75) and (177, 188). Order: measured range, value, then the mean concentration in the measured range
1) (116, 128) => -0.3 yr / 118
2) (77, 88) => 4.2 yr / 61.8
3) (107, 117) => 3.0 yr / 78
